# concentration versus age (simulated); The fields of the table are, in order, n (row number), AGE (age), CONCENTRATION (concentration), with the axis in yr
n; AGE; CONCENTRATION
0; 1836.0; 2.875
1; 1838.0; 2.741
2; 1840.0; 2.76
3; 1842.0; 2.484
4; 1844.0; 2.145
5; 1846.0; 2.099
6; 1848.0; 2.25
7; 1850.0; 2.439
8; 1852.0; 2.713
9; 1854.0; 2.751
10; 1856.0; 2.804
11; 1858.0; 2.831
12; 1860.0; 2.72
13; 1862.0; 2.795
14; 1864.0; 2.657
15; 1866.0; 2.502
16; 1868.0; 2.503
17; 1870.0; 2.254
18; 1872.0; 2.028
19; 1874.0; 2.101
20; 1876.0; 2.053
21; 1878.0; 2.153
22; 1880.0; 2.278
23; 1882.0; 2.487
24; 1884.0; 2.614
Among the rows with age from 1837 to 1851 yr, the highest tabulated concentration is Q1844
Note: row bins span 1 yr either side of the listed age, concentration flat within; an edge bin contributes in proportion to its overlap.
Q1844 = 2.76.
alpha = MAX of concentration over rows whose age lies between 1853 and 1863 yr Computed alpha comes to 2.831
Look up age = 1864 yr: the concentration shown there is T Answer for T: 2.657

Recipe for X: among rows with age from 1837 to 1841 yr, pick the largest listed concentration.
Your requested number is 2.76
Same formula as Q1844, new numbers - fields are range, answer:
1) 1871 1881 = 2.278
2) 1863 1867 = 2.657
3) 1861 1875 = 2.795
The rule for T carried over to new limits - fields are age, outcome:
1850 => 2.439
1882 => 2.487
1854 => 2.751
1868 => 2.503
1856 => 2.804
